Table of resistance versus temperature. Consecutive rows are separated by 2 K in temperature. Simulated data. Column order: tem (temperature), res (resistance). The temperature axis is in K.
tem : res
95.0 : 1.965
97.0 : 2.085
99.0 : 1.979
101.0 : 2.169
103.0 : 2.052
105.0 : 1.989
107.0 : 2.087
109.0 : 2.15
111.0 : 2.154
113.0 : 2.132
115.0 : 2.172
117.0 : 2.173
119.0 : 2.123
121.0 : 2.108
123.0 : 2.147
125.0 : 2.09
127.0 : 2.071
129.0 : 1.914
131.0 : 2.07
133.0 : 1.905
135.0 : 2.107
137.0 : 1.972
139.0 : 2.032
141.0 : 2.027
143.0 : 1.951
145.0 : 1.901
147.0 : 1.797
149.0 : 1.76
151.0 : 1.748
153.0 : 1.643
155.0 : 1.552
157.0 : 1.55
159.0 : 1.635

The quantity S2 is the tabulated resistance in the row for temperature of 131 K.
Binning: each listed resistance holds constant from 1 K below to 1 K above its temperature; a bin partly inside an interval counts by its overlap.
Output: 2.07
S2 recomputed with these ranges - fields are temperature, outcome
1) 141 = 2.027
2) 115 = 2.172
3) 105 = 1.989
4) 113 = 2.132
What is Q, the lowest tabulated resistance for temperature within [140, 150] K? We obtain 1.76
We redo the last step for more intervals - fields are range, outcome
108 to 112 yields 2.15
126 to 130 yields 1.914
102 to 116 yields 1.989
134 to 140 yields 1.972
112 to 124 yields 2.108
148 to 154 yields 1.643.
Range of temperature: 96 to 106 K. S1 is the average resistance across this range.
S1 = 2.05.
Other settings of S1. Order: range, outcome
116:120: 2.15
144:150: 1.82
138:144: 2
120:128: 2.1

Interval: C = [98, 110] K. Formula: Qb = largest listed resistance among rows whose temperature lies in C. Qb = 2.169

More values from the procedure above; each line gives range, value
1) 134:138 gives 2.107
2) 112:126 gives 2.173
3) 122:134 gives 2.147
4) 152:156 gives 1.643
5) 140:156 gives 2.027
